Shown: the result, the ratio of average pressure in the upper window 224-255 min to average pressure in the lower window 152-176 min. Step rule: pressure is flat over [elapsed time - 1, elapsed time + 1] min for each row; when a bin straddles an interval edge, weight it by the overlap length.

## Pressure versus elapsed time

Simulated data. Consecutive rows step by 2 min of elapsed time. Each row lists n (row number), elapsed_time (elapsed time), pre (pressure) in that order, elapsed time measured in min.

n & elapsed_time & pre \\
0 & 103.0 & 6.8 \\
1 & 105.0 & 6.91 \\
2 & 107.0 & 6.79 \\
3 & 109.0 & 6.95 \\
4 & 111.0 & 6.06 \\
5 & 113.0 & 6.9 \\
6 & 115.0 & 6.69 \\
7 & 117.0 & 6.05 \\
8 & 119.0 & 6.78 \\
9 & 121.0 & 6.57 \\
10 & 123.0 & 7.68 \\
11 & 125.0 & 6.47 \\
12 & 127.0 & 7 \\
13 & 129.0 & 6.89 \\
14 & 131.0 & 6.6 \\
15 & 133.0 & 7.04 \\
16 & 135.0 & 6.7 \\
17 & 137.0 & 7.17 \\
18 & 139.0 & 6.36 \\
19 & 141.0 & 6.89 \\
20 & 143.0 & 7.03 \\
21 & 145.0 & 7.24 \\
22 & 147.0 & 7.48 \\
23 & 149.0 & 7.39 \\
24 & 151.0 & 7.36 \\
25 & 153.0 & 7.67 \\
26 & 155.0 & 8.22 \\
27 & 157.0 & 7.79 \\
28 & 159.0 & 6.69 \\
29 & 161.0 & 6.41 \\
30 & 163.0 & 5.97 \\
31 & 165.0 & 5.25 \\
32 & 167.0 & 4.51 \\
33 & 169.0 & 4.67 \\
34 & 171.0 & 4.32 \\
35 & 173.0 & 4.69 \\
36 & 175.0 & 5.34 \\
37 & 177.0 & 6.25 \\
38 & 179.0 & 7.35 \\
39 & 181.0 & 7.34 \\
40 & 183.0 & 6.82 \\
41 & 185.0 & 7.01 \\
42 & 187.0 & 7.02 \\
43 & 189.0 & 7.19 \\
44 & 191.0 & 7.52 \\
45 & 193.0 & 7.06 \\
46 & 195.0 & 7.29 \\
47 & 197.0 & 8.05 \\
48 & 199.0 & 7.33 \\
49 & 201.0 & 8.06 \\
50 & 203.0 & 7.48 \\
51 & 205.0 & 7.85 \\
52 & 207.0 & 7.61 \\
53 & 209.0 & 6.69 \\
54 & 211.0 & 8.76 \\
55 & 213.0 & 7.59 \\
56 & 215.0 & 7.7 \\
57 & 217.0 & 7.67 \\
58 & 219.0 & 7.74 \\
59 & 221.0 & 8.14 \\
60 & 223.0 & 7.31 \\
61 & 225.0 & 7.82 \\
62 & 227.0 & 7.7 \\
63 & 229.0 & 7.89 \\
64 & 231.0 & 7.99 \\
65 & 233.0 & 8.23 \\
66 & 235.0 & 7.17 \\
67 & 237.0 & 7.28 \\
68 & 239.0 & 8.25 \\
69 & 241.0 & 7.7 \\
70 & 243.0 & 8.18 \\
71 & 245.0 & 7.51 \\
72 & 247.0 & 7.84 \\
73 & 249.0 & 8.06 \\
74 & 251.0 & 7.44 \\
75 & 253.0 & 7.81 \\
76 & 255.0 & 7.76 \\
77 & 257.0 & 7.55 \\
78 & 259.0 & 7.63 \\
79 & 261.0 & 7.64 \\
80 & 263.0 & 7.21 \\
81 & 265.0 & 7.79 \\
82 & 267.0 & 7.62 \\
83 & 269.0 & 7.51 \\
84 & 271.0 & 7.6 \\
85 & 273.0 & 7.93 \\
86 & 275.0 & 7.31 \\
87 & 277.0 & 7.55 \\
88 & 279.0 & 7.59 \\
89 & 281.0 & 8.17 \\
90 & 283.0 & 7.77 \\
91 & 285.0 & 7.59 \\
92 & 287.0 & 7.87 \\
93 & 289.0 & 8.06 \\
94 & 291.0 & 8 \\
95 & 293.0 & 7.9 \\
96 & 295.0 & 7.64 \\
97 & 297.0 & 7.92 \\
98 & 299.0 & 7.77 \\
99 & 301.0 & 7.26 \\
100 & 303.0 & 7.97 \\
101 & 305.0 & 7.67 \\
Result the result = 1.31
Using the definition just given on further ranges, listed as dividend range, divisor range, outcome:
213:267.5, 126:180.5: 1.18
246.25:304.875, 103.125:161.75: 1.11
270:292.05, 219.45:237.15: 1.00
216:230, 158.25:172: 1.44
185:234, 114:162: 1.09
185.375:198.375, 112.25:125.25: 1.09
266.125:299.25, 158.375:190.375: 1.28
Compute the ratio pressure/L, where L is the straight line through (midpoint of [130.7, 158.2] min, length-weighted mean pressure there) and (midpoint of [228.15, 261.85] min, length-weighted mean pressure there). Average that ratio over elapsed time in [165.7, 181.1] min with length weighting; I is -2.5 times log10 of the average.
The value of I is 0.33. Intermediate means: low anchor 7.22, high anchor 7.76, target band 5.45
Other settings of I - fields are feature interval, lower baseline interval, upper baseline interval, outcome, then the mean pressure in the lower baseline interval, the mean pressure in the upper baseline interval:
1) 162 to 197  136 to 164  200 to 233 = 0.184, 7.12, 7.76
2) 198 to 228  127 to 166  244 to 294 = -0.048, 6.96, 7.71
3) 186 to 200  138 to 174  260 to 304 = -0.082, 6.44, 7.71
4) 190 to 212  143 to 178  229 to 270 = -0.097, 6.33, 7.71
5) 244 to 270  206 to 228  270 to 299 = 0.015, 7.7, 7.78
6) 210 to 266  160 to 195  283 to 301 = -0.107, 6.19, 7.81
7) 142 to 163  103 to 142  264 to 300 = -0.048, 6.76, 7.75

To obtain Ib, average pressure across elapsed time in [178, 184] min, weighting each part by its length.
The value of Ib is 7.17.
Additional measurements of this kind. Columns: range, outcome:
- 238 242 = 7.97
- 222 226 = 7.56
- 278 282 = 7.88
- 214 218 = 7.69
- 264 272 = 7.63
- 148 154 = 7.47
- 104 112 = 6.68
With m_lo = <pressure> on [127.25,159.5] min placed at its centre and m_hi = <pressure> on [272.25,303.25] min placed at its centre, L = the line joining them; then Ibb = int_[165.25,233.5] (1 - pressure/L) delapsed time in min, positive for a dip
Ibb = 2.9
